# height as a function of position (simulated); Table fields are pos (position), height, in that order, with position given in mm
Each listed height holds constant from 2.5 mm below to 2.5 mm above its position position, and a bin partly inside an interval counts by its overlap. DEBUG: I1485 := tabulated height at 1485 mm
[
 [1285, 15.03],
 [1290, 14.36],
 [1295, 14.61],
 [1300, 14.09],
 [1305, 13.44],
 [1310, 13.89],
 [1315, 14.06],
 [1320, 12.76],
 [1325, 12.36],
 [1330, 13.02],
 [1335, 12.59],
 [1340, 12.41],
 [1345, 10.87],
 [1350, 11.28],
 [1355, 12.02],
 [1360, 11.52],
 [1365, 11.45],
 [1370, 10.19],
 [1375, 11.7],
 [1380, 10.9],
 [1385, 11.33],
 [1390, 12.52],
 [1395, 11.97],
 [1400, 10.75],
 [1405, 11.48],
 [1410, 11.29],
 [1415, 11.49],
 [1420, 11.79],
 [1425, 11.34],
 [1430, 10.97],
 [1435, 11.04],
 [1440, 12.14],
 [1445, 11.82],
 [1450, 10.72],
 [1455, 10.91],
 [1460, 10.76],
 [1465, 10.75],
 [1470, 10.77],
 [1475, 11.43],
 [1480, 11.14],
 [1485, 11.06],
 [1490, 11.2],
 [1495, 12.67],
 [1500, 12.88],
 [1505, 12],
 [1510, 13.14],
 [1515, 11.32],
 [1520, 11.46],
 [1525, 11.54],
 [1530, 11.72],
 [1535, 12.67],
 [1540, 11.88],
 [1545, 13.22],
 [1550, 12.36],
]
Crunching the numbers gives 11.06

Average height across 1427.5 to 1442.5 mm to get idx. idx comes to 11.4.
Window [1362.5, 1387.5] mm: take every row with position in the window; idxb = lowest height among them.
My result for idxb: 10.19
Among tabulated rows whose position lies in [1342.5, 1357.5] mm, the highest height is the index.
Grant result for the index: 12.02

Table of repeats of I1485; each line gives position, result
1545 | 13.22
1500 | 12.88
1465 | 10.75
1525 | 11.54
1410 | 11.29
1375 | 11.7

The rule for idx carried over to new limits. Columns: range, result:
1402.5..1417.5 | 11.4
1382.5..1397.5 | 11.9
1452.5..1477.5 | 10.9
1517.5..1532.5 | 11.6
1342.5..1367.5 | 11.4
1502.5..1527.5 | 11.9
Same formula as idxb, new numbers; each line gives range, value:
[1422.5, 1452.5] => 10.72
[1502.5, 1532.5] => 11.32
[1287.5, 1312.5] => 13.44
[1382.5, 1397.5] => 11.33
